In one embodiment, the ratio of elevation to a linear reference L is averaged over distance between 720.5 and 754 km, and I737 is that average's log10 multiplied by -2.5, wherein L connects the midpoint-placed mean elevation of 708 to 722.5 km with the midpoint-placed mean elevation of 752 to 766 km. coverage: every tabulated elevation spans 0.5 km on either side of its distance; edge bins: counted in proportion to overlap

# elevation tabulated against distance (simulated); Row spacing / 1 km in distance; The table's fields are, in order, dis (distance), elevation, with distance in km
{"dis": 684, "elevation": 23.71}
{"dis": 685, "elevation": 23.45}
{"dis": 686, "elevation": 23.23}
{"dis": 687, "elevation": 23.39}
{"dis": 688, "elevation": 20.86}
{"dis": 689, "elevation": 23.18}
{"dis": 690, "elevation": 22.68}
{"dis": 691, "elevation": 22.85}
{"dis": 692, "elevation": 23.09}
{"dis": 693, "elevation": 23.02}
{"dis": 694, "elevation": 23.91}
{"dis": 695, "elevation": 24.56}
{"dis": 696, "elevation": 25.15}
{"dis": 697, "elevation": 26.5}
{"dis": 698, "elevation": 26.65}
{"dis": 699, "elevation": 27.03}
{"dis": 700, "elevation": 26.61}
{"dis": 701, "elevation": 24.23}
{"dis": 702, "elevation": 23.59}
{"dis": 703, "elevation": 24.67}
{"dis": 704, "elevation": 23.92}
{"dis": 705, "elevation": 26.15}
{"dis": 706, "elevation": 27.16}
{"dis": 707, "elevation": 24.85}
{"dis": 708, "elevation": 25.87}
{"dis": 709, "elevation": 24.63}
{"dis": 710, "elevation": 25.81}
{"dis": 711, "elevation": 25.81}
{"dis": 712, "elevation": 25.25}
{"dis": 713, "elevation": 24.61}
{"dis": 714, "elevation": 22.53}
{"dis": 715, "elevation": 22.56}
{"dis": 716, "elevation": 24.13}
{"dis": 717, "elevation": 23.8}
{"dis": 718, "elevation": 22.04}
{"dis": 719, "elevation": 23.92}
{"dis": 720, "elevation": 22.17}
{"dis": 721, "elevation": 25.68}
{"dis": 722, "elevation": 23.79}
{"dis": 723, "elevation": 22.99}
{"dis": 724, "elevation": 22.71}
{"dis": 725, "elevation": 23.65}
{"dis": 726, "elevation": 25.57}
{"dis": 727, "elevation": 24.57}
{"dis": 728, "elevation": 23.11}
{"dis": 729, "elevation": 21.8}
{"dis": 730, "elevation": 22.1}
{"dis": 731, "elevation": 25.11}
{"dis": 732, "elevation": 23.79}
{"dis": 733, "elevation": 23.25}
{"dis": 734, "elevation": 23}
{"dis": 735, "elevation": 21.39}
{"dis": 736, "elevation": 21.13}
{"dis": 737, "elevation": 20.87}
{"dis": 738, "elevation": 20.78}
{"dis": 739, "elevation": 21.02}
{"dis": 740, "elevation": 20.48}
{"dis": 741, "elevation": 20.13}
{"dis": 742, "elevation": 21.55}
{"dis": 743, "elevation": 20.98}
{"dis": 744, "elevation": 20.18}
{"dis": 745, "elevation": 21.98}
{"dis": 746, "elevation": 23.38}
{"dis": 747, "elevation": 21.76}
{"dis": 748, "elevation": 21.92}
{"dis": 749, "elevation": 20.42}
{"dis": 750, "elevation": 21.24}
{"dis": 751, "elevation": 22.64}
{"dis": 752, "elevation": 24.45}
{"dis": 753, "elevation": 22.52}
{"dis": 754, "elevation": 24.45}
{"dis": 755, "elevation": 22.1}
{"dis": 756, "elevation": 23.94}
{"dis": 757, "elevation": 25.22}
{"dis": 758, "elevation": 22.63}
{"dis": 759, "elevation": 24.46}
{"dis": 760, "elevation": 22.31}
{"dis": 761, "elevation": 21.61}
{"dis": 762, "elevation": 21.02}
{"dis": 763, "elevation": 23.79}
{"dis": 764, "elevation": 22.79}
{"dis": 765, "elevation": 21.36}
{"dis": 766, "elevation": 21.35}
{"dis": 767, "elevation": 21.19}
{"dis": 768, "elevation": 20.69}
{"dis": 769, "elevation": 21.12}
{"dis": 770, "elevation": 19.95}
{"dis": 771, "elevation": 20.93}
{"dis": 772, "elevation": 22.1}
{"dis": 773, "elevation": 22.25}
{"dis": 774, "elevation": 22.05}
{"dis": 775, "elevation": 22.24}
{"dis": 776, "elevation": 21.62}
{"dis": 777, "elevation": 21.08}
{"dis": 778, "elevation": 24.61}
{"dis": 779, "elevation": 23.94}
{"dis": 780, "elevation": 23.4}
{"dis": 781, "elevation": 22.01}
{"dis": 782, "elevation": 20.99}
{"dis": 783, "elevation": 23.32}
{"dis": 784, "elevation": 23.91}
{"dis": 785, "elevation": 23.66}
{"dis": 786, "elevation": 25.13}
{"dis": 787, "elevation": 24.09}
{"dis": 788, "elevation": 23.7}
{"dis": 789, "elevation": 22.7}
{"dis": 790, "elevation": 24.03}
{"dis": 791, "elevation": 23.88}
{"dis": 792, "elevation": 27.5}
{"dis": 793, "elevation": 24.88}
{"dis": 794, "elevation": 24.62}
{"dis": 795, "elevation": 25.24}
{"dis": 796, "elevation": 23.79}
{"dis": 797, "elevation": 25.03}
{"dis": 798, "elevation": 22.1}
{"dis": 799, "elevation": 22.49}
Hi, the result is 0.05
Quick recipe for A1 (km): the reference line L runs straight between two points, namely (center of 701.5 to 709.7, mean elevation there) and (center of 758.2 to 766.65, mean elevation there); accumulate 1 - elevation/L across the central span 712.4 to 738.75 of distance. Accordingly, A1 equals 1.13 km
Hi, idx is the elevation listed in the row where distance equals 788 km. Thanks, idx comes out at 23.7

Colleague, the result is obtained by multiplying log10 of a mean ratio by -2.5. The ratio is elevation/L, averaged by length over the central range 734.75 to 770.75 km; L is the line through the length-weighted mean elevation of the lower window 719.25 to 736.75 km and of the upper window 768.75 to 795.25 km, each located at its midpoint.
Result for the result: 0.06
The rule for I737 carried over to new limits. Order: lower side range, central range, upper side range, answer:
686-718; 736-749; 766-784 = 0.09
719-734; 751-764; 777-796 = 0.03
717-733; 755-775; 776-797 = 0.07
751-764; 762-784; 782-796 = 0.08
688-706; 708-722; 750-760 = 0.00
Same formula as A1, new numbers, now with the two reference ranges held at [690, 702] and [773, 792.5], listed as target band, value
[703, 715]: -0.2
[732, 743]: 1.2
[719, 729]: 0.2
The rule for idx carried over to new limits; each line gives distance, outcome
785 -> 23.66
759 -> 24.46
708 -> 25.87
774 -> 22.05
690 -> 22.68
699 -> 27.03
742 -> 21.55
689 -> 23.18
